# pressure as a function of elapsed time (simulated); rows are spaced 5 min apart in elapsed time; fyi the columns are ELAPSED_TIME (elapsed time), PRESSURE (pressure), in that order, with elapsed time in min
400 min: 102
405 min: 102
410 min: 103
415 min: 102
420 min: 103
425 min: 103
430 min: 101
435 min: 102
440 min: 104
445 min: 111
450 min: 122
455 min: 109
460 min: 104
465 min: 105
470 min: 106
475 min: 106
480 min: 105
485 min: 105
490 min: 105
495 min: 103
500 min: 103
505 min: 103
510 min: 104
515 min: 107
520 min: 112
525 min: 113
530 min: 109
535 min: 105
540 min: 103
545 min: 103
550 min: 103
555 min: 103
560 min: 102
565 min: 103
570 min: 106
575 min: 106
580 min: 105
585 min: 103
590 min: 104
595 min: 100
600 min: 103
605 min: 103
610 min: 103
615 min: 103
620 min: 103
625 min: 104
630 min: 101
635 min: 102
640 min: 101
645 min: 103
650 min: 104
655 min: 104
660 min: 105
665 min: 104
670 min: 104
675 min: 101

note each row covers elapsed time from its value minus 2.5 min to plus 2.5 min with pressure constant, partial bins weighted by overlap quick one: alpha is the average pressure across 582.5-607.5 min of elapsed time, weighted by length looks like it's 103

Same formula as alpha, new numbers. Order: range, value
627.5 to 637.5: 102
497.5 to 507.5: 103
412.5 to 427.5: 103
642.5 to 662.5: 104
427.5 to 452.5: 108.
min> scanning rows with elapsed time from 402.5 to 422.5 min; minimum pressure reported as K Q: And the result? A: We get 102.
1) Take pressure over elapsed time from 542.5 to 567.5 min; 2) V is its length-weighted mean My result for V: 103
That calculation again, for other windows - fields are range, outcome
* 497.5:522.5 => 106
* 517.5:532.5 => 111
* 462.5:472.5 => 106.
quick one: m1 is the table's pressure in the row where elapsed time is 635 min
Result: 102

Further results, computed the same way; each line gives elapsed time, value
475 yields 106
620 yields 103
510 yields 104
